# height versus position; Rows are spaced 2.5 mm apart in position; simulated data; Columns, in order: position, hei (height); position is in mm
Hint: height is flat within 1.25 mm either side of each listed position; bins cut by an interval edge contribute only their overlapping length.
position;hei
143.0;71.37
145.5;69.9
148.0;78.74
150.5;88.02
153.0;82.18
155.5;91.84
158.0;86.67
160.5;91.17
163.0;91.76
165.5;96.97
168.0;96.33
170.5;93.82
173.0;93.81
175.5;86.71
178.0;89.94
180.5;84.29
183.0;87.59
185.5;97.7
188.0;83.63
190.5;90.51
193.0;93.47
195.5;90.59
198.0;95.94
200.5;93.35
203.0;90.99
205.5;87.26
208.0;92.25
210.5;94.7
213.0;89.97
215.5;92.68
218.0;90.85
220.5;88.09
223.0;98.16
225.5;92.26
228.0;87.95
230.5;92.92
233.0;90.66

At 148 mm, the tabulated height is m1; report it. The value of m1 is 78.74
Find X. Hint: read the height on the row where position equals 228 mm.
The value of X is 87.95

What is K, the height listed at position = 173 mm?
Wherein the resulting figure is 93.81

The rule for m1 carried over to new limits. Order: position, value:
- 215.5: 92.68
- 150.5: 88.02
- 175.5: 86.71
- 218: 90.85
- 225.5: 92.26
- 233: 90.66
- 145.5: 69.9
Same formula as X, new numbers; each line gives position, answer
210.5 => 94.7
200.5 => 93.35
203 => 90.99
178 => 89.94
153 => 82.18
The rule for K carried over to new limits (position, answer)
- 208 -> 92.25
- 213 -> 89.97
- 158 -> 86.67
